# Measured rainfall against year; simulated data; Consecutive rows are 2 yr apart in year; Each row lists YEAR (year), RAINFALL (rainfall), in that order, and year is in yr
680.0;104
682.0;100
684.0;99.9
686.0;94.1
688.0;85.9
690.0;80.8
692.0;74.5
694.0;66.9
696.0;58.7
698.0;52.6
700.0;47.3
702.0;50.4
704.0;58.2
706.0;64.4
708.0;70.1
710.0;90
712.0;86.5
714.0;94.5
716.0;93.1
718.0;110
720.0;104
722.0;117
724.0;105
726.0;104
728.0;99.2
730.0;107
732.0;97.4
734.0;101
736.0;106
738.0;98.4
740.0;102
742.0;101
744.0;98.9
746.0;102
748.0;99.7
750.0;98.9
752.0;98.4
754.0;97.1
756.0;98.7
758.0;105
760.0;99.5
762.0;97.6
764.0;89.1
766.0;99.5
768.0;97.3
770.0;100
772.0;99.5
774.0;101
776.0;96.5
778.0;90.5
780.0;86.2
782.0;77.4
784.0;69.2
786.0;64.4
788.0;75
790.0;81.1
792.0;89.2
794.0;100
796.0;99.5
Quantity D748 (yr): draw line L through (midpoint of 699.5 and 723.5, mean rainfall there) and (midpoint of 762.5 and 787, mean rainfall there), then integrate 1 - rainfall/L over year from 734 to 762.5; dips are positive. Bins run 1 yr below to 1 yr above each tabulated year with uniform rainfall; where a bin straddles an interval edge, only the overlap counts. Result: -4.4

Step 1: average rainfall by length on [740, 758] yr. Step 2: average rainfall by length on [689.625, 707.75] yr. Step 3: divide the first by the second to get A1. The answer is 1.63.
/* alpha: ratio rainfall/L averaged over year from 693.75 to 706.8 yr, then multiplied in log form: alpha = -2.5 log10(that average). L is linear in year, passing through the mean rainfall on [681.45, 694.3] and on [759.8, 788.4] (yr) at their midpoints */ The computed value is 0.47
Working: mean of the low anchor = 86.6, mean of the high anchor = 89.5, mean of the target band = 56.2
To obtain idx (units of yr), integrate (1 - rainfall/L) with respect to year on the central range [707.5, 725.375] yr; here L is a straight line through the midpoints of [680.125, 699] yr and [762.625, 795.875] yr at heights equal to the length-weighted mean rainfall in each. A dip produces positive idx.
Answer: -3.1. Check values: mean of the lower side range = 80.4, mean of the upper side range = 88.9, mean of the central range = 97.6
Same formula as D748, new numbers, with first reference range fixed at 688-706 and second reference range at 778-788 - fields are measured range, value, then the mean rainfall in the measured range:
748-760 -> -4.7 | 99.6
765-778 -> -4.2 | 98.3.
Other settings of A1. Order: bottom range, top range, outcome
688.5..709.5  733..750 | 1.59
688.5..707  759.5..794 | 1.43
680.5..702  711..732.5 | 1.35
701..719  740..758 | 1.25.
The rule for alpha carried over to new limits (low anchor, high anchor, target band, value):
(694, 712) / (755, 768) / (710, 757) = -0.24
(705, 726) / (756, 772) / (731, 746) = -0.05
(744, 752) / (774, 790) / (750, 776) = -0.08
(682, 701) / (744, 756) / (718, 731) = -0.20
